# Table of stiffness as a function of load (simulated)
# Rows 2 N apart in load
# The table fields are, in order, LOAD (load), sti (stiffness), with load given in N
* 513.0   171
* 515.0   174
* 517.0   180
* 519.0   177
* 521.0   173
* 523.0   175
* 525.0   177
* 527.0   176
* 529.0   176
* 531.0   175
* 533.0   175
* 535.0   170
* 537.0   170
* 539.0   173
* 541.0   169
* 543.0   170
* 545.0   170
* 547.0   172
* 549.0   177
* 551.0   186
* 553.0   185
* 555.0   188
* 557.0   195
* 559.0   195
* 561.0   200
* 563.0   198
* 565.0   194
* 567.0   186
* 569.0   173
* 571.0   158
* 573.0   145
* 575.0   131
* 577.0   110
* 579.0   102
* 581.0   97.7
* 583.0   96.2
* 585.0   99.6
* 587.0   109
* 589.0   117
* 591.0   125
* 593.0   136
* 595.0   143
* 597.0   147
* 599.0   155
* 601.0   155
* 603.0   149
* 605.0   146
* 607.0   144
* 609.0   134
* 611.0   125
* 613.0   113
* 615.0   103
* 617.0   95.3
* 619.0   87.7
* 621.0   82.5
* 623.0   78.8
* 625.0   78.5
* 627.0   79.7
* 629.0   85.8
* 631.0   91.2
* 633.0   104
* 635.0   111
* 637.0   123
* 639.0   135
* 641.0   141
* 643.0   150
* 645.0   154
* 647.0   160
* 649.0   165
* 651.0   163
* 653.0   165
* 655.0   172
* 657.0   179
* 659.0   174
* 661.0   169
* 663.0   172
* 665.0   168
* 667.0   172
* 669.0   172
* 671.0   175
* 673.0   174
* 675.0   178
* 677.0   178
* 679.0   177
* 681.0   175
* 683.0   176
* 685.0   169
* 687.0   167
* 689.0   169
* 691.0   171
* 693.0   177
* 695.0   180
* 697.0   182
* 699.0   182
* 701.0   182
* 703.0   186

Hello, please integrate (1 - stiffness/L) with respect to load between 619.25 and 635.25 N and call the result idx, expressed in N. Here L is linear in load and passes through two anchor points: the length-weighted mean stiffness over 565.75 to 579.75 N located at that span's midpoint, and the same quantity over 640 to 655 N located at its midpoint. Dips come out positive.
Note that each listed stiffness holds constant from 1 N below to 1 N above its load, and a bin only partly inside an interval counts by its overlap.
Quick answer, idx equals 6.9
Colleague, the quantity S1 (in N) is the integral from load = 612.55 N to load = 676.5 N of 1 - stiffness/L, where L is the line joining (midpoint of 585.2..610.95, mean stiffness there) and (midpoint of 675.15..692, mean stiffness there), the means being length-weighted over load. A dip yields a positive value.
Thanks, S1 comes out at 8.4 N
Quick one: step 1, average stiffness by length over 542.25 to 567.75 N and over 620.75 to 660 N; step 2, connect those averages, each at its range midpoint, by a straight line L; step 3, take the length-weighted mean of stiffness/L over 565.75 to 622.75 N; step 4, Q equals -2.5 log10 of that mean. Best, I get 0.26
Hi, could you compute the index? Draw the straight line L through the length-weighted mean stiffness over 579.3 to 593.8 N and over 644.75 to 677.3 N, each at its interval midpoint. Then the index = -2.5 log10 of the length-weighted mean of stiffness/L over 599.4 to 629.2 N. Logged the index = 0.17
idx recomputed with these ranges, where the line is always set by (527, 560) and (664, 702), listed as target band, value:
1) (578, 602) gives 7.23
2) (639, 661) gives 1.79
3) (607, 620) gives 4.72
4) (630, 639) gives 3.35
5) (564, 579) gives 2.05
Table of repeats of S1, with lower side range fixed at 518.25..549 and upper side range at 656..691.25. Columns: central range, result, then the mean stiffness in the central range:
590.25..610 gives 3.37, 144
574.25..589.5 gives 5.82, 107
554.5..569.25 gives -1.61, 192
